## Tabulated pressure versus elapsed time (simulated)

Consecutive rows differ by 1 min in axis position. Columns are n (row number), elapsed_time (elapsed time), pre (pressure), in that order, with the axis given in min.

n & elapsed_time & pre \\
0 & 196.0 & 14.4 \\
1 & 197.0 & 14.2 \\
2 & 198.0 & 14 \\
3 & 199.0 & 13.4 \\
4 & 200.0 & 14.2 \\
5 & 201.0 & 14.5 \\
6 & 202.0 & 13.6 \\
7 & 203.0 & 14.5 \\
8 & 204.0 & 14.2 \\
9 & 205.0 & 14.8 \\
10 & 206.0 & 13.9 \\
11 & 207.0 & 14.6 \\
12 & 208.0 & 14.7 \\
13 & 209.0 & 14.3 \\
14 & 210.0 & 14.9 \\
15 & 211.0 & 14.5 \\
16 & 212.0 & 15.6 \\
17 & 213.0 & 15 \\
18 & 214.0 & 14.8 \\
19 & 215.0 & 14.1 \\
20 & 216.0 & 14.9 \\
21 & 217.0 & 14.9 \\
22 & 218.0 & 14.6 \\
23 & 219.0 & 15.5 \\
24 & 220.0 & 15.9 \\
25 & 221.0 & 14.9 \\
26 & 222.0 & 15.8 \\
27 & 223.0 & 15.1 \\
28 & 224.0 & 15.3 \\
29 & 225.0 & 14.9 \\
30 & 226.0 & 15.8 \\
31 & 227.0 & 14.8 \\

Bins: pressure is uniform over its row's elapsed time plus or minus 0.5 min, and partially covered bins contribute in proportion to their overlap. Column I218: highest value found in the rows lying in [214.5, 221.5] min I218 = 15.9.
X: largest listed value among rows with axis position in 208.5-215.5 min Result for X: 15.6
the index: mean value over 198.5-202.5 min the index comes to 13.9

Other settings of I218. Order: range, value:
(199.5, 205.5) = 14.8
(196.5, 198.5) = 14.2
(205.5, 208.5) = 14.7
